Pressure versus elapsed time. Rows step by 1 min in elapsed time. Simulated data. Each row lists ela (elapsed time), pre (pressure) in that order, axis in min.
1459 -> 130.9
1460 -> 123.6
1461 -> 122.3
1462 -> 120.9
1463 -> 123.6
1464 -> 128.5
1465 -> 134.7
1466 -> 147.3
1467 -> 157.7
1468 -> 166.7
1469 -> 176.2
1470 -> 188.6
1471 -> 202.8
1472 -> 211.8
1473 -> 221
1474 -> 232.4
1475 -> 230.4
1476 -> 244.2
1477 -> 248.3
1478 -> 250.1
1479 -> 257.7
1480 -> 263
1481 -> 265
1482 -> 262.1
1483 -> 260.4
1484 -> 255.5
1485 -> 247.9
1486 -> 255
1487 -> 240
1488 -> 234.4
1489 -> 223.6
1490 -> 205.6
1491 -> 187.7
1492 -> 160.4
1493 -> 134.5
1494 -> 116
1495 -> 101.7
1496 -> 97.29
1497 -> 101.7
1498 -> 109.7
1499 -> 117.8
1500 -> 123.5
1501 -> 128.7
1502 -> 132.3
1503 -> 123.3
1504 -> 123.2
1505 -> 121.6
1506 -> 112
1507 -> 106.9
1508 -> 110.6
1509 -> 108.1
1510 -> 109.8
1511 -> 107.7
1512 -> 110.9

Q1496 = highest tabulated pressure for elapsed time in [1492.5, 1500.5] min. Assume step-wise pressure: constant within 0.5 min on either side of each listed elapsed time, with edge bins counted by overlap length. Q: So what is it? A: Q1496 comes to 134.5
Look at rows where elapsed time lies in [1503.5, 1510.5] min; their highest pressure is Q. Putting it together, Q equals 123.2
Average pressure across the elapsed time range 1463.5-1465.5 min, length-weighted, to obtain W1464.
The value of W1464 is 132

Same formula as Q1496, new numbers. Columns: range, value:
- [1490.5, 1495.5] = 187.7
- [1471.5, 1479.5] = 257.7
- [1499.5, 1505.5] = 132.3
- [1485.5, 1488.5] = 255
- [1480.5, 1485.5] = 265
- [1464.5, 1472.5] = 211.8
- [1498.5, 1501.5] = 128.7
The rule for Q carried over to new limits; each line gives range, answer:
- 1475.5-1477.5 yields 248.3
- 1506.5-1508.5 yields 110.6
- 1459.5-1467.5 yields 157.7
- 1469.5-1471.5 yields 202.8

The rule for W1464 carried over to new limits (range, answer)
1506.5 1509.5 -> 109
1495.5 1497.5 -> 99.5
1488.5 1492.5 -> 194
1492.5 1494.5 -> 125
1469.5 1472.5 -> 201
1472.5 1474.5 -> 227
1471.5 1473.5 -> 216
